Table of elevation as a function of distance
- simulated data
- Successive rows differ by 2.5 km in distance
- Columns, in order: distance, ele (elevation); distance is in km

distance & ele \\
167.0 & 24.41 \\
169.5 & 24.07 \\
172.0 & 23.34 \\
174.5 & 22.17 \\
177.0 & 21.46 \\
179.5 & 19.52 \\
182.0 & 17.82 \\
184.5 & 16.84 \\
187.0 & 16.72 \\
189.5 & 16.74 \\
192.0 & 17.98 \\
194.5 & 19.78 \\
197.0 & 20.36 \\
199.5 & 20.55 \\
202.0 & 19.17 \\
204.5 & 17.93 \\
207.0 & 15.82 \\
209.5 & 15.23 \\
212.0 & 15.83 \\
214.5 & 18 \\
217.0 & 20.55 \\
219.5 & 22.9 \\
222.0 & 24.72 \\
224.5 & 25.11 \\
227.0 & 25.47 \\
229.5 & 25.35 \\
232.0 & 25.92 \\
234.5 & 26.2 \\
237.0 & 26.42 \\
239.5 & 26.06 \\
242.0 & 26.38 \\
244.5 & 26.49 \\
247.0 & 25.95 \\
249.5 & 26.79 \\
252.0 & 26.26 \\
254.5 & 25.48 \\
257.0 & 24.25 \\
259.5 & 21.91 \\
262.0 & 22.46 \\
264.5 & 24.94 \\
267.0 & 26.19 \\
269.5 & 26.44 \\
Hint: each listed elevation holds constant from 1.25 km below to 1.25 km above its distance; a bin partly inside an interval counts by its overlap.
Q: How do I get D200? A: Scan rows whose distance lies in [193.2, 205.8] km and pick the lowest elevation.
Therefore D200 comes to 17.93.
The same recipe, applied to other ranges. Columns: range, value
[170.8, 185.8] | 16.84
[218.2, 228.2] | 22.9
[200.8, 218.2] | 15.23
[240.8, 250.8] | 25.95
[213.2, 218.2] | 18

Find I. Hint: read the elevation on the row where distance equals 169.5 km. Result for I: 24.07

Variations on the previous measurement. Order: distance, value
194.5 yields 19.78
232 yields 25.92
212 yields 15.83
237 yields 26.42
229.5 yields 25.35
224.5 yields 25.11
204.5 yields 17.93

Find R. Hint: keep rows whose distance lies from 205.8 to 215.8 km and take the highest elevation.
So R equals 18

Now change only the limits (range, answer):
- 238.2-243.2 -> 26.38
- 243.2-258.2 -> 26.79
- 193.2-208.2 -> 20.55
